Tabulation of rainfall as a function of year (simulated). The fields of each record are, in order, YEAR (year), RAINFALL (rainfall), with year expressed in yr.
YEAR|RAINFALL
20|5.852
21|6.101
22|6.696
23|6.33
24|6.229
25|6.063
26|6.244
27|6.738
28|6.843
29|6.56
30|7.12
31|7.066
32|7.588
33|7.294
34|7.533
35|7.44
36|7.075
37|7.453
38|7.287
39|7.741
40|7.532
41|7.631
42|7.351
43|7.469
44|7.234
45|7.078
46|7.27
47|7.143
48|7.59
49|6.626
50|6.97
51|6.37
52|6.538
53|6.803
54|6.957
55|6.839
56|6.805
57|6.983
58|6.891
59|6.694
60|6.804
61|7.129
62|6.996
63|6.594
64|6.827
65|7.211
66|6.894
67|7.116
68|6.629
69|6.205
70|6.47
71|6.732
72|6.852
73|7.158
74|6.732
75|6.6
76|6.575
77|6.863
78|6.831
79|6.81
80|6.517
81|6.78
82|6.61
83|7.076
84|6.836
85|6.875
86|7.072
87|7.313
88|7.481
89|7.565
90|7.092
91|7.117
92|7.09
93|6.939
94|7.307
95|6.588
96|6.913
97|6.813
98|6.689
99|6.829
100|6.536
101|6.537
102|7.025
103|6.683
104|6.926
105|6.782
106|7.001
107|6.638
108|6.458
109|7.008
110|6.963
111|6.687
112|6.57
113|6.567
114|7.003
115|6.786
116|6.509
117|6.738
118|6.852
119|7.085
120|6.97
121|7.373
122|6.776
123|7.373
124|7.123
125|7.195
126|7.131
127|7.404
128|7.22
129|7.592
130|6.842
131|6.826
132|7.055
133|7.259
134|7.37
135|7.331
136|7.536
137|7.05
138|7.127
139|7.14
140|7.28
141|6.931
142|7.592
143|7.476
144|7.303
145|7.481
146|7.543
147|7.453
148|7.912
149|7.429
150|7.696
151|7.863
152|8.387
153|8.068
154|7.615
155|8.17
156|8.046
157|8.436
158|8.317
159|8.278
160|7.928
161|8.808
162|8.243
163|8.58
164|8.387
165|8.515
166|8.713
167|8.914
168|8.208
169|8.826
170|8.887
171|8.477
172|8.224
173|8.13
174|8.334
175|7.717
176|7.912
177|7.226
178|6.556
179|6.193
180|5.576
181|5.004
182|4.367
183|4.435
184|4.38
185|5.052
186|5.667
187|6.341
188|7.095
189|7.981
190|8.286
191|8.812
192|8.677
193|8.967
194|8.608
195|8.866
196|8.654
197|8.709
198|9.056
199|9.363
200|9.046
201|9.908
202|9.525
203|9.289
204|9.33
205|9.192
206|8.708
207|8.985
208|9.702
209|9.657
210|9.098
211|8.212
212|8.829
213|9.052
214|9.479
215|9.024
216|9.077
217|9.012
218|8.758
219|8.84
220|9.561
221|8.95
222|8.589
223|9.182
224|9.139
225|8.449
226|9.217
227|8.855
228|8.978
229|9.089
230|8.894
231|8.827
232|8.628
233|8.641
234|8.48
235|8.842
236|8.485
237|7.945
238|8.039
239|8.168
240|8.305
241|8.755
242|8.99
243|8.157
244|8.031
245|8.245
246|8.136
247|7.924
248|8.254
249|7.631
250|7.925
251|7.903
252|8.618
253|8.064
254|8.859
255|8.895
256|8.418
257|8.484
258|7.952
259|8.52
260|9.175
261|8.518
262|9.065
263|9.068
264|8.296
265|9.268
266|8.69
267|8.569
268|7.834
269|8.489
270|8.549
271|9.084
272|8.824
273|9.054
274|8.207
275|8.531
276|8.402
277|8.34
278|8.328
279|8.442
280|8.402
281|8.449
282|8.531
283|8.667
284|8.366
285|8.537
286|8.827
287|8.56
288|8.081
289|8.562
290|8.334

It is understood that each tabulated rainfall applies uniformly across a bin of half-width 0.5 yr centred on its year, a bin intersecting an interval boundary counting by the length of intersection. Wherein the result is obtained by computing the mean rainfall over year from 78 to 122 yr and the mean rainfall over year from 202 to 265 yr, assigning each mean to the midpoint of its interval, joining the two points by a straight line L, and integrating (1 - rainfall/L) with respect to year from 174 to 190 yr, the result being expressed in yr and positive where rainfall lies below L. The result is 3.5 yr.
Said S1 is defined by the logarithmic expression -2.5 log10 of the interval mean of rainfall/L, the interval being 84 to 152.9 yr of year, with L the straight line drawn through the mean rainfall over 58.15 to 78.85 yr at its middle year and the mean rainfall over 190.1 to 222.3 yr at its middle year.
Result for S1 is 0.07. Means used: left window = 6.8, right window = 9.04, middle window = 7.11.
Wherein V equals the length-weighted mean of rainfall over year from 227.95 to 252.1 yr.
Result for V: 8.38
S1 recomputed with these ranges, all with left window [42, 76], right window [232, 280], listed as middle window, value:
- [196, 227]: -0.12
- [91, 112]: 0.06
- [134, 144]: 0.04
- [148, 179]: -0.06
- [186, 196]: -0.02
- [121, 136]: 0.04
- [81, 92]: 0.00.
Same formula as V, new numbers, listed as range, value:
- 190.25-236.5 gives 8.98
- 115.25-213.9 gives 7.77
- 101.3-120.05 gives 6.8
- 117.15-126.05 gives 7.08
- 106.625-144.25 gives 7.06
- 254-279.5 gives 8.61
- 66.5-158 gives 7.09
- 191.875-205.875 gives 9.09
